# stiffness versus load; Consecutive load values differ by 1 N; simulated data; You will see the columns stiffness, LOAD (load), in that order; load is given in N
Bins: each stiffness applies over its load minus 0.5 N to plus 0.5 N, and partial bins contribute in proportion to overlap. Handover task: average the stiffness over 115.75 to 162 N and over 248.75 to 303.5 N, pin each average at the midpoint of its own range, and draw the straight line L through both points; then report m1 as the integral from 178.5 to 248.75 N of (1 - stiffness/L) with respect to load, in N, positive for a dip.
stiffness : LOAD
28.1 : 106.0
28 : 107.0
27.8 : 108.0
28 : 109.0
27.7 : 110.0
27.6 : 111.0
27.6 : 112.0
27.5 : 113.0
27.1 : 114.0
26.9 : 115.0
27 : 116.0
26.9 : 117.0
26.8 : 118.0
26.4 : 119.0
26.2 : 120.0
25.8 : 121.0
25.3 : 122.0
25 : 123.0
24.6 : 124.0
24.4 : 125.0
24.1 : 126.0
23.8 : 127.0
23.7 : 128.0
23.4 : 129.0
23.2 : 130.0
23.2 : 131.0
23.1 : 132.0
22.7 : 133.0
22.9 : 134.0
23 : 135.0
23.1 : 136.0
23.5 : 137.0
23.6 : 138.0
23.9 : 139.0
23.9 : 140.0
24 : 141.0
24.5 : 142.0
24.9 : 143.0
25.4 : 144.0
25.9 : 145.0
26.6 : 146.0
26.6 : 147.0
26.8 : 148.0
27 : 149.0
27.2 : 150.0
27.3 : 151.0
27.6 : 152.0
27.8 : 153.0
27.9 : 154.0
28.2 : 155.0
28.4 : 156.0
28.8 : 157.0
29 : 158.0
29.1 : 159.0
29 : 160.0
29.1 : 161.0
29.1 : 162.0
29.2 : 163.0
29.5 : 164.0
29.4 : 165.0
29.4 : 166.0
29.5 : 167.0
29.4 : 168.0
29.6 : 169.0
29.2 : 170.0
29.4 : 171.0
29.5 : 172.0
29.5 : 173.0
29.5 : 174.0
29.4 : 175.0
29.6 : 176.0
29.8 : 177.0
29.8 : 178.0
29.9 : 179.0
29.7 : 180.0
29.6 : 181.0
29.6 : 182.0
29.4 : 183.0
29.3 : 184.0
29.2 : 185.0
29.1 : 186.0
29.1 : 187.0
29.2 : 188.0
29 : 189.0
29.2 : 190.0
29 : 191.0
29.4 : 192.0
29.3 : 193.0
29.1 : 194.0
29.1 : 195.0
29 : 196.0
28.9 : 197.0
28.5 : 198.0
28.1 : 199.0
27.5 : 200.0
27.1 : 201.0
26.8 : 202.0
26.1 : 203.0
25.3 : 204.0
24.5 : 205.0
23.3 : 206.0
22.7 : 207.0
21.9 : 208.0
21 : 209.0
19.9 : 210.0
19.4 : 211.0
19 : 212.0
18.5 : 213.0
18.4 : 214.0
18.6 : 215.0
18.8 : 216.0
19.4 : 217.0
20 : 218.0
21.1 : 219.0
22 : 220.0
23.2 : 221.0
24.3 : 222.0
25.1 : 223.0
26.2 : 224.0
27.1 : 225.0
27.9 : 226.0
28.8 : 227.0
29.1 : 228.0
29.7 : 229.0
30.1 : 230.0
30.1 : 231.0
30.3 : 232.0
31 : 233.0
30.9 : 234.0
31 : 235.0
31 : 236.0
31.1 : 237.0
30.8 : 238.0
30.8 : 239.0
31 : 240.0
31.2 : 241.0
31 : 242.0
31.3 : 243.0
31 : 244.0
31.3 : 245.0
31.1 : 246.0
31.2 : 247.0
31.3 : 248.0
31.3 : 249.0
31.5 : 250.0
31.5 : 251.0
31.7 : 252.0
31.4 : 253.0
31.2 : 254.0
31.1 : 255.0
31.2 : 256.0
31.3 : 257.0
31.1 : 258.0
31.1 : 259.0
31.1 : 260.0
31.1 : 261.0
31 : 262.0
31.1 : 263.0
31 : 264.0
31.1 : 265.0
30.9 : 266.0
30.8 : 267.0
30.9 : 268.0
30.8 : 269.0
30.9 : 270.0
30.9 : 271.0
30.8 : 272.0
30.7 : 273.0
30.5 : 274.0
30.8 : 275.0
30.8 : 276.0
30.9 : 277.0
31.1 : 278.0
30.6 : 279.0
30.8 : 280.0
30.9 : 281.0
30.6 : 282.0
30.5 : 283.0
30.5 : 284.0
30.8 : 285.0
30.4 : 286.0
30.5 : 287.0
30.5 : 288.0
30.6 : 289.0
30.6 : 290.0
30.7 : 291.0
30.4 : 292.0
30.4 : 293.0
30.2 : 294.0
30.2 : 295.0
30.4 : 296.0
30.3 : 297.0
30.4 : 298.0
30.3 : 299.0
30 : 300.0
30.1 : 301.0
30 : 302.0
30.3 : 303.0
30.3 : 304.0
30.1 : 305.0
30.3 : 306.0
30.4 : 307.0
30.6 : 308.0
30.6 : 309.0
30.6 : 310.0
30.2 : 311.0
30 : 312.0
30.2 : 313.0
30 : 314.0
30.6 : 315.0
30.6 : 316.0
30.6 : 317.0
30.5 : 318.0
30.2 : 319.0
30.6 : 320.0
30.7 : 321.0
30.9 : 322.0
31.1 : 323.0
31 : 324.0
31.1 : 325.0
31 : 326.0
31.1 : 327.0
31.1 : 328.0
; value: 3.10 N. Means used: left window 25.7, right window 30.8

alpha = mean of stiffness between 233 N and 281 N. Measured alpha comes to 31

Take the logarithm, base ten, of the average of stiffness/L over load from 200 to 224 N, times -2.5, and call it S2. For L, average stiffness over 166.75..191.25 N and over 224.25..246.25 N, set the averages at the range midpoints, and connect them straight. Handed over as 0.32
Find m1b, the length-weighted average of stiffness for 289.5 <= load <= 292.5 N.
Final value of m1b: 30.6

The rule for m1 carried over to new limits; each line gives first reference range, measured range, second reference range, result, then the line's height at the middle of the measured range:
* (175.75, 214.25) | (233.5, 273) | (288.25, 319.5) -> -3.3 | 28.7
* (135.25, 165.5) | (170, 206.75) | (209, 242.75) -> -3.0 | 26.4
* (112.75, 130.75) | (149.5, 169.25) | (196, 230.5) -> -3.0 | 24.9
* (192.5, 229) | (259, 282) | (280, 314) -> -1.9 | 28.5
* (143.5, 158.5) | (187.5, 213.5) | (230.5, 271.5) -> 3.0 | 29.2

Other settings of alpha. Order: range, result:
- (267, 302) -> 30.6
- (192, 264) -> 27.7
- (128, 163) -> 25.9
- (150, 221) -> 26.9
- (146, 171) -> 28.5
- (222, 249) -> 30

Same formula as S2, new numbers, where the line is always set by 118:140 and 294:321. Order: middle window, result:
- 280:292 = -0.04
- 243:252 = -0.11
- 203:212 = 0.20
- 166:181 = -0.15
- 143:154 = -0.08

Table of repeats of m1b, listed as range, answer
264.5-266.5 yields 31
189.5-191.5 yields 29.1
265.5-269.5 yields 30.9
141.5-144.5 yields 24.9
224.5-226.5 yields 27.5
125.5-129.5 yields 23.8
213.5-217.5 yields 18.8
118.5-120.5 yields 26.3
